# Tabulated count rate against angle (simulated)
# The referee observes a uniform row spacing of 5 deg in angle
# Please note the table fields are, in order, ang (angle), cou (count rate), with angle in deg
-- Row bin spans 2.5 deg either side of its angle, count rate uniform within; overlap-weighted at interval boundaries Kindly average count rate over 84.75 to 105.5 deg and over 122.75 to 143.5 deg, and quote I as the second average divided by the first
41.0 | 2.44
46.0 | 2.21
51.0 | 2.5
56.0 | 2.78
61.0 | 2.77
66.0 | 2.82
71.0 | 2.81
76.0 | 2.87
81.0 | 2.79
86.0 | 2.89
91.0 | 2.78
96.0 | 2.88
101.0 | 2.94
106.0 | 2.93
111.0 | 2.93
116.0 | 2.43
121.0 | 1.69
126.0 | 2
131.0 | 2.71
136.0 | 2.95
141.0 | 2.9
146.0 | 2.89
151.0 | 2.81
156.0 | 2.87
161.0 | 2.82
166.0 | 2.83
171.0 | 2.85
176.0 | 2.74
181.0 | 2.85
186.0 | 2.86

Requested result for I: 0.91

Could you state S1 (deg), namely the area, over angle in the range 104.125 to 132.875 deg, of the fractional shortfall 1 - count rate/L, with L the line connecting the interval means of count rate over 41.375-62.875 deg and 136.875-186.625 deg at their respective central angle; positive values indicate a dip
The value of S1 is 3.1 deg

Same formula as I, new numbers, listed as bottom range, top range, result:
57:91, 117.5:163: 0.93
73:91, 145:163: 1.00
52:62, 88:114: 1.05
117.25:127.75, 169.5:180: 1.47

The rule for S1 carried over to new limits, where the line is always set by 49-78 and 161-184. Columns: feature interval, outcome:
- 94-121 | 0.7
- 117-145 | 3.3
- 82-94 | -0.2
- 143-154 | -0.2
